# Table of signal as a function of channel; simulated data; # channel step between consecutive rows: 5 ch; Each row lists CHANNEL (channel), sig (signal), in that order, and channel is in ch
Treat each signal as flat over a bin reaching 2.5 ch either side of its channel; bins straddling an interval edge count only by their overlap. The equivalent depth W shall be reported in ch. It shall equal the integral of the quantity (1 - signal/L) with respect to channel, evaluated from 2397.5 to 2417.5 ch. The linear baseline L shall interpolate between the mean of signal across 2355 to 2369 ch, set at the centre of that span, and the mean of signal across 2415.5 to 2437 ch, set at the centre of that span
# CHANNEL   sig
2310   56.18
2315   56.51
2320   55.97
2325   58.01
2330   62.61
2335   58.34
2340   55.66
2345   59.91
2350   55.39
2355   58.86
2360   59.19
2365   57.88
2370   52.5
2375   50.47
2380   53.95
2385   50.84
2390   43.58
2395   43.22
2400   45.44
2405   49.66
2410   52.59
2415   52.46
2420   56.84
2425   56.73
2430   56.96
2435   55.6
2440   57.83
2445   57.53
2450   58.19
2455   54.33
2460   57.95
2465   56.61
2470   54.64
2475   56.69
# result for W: 2.3 ch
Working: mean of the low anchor 57.9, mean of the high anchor 56.2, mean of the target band 50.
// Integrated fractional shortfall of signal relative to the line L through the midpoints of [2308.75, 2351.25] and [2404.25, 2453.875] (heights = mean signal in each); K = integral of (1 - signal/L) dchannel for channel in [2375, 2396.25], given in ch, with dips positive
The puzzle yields 3.0 ch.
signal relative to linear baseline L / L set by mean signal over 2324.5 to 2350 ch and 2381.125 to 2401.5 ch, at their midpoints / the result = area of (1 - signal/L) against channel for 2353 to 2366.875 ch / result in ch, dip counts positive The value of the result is -1.35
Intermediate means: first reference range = 58.6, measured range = 58.7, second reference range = 46.3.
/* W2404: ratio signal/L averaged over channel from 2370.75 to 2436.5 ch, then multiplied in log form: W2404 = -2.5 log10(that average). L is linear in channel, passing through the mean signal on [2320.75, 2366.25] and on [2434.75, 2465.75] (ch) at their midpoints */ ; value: 0.12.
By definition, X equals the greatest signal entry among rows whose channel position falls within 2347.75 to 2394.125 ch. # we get 59.19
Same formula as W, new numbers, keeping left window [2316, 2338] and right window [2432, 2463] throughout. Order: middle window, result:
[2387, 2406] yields 4.06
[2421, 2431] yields 0.06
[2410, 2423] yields 0.68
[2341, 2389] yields 2.43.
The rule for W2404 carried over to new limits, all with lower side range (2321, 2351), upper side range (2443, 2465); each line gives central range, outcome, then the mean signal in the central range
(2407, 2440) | 0.04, 55.3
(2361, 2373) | 0.05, 55.5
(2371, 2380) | 0.12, 51.8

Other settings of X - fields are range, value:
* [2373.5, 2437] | 56.96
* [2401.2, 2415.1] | 52.59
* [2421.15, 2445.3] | 57.83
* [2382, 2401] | 50.84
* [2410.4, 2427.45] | 56.84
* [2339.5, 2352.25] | 59.91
